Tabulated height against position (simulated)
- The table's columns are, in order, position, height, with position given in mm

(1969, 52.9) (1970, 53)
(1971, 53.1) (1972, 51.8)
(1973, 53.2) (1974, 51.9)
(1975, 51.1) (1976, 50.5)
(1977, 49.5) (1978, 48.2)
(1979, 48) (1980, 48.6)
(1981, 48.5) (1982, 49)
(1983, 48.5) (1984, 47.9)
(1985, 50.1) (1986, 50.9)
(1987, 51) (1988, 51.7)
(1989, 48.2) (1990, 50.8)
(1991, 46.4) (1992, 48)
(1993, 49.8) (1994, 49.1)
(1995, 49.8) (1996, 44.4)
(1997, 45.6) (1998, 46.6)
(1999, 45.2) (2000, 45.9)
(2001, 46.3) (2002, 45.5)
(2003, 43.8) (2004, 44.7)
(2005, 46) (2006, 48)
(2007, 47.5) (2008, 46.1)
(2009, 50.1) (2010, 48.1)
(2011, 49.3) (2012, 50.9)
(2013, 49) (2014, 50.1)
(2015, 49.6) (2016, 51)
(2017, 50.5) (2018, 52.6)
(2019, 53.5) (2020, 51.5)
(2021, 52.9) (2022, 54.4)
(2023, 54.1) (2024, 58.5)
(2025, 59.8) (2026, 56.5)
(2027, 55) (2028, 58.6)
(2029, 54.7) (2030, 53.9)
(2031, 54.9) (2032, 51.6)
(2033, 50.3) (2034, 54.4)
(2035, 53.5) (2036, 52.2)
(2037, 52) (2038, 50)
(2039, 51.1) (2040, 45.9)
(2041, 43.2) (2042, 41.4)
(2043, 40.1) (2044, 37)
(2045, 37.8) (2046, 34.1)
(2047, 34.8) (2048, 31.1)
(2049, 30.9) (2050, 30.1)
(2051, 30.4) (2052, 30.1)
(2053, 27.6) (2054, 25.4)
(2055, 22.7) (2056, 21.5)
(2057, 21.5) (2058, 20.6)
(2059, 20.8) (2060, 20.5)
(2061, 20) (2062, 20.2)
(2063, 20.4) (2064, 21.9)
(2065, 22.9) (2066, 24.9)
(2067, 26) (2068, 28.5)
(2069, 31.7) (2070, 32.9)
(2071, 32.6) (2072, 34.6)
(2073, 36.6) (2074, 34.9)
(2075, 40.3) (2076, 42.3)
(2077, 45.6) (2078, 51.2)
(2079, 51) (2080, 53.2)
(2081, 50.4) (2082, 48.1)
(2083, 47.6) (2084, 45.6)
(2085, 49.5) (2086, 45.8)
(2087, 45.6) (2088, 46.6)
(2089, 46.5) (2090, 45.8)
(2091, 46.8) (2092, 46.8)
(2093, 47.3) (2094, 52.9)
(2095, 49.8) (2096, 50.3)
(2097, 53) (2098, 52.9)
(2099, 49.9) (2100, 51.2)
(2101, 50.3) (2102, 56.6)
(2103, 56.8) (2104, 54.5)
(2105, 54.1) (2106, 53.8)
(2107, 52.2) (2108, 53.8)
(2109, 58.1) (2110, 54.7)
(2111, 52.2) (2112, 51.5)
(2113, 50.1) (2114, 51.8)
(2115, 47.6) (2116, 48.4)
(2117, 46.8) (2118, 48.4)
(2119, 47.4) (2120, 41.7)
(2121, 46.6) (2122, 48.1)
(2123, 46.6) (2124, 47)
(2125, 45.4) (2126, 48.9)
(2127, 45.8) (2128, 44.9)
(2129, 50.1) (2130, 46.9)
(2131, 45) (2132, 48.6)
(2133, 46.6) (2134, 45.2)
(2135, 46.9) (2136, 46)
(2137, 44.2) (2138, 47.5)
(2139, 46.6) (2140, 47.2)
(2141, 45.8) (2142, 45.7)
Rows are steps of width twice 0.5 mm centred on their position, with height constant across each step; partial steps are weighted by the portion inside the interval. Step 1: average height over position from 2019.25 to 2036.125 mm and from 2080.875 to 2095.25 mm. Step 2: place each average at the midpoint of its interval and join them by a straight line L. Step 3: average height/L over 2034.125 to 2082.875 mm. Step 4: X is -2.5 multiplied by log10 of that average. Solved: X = 0.40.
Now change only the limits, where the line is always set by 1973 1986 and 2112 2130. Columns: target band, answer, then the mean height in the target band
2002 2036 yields -0.06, 51.6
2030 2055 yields 0.18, 41.1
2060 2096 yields 0.21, 39.5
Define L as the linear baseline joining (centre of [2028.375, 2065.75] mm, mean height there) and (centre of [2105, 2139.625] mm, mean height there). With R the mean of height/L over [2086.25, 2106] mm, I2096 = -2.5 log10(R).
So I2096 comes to -0.14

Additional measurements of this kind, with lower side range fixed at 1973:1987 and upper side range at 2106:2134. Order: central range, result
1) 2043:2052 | 0.42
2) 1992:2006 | 0.07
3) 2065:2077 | 0.42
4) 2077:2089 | 0.01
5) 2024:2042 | -0.07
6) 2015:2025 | -0.08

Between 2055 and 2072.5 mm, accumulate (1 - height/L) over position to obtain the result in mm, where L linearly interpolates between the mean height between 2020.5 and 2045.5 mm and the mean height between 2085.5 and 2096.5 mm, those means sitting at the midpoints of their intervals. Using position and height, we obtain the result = 8.7 mm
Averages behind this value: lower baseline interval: 51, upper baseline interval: 47.7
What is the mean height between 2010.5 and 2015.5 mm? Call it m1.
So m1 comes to 49.8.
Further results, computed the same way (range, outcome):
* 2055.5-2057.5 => 21.5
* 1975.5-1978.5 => 49.4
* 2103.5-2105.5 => 54.3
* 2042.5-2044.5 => 38.5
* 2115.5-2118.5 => 47.9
